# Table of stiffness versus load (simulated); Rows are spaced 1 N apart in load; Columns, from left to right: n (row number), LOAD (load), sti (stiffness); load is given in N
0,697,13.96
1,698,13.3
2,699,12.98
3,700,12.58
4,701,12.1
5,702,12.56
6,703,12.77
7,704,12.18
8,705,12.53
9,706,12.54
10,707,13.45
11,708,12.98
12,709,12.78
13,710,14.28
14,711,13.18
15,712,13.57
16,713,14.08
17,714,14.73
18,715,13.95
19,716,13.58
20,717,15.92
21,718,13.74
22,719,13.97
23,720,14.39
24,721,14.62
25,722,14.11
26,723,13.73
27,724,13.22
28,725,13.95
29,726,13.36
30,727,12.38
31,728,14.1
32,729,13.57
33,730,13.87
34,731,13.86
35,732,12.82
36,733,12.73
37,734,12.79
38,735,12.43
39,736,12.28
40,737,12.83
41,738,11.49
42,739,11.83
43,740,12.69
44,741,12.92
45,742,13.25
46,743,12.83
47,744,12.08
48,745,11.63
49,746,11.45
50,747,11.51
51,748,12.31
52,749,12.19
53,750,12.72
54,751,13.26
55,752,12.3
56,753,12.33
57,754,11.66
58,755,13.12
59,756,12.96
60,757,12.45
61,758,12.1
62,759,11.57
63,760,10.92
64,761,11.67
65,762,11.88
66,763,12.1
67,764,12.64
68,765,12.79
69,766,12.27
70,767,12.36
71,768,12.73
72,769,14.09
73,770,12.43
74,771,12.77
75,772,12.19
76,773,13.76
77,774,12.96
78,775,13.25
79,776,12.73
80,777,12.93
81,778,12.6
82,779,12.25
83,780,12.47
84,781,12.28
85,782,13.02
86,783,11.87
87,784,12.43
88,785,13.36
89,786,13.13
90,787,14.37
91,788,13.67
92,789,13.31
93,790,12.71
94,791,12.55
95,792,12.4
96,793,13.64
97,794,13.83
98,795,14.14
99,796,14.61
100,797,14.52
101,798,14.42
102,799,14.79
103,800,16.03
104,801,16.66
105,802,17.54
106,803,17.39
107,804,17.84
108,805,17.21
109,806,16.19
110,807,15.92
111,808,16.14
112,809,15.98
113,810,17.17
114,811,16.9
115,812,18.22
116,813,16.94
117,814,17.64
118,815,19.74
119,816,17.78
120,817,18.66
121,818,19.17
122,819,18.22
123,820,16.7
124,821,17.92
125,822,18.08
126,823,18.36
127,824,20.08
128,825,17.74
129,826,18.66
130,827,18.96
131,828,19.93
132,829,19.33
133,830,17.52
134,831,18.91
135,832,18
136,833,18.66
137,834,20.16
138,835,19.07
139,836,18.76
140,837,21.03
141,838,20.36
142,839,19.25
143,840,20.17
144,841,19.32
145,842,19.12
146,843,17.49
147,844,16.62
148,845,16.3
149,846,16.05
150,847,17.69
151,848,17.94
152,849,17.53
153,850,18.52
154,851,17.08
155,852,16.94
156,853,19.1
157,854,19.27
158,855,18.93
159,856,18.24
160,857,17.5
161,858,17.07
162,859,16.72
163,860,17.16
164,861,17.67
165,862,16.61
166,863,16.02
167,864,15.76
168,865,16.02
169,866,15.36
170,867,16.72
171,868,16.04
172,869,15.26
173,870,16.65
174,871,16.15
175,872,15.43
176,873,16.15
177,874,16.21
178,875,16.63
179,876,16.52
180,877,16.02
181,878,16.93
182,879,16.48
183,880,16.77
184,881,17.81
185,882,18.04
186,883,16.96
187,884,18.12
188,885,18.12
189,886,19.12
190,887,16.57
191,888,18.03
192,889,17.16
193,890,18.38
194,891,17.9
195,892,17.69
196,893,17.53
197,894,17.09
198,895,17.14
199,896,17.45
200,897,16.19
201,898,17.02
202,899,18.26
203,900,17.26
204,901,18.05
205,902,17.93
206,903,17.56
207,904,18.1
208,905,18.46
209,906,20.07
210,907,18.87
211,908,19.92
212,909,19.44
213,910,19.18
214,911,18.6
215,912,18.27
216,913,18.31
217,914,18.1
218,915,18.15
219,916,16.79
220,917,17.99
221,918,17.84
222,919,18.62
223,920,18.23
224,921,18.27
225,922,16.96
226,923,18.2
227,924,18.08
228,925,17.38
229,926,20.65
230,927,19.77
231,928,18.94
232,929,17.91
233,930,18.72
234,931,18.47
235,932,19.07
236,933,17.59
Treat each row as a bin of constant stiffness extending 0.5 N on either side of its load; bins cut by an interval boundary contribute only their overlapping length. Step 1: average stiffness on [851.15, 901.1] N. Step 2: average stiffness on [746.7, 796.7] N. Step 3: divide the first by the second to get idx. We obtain 1.3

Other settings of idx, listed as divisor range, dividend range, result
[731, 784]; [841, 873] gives 1.37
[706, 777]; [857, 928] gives 1.36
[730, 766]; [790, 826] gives 1.34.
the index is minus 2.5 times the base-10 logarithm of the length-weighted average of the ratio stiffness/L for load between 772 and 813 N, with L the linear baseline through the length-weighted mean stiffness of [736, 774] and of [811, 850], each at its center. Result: 0.074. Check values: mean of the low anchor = 12.4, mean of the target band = 14.4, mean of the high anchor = 18.5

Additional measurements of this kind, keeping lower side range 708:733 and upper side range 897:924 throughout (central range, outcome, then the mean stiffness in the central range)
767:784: 0.181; 12.7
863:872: 0.081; 16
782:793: 0.179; 13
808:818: -0.112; 17.7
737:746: 0.160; 12.3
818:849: -0.133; 18.5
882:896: 0.001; 17.7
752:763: 0.209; 12.1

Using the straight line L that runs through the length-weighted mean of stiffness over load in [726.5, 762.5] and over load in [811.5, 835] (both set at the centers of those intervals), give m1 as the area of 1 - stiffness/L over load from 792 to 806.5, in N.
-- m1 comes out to 1.0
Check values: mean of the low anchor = 12.5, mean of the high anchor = 18.5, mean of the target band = 15.5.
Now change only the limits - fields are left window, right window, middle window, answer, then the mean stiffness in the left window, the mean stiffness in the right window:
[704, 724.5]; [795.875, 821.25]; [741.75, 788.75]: 8.9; 13.7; 17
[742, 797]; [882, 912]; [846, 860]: -1.4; 12.7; 18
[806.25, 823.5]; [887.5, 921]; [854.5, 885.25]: 1.9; 17.6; 18.1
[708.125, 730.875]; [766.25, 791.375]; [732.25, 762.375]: 2.5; 13.9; 12.9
